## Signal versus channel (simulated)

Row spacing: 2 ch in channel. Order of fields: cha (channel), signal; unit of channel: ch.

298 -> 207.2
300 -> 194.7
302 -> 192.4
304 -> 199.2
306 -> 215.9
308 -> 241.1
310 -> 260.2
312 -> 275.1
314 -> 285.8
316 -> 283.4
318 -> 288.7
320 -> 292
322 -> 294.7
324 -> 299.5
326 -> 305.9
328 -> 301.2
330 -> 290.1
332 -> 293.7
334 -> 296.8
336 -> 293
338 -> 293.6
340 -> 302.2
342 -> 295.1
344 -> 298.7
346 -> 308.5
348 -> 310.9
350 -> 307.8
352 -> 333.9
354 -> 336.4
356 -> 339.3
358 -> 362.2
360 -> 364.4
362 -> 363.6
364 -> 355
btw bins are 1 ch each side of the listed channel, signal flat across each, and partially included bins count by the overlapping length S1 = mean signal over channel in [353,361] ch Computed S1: 351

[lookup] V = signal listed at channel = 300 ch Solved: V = 194.7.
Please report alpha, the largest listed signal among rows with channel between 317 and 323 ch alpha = 294.7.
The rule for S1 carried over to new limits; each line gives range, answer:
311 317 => 281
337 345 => 297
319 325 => 295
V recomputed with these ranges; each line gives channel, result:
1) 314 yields 285.8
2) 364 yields 355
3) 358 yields 362.2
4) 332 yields 293.7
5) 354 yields 336.4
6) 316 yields 283.4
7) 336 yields 293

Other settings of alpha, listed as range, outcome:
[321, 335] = 305.9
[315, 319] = 288.7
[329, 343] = 302.2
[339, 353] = 333.9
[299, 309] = 241.1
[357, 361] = 364.4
